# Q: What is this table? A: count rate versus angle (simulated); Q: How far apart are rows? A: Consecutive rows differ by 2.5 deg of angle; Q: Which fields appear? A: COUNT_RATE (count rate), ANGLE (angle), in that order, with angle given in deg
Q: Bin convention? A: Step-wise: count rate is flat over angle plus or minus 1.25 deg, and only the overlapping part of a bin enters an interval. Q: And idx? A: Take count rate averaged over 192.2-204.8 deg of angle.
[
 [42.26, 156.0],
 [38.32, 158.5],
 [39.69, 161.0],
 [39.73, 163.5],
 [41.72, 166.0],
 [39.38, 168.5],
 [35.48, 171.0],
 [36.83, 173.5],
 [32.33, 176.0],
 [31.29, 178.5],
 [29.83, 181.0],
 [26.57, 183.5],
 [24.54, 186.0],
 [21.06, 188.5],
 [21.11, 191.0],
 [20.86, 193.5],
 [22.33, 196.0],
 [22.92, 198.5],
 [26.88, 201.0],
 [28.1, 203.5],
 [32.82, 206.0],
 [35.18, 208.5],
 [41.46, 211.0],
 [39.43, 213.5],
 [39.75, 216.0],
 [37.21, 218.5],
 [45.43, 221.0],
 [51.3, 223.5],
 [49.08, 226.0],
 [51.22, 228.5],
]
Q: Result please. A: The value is 24.2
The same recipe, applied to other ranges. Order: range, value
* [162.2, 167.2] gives 40.7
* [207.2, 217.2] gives 38.9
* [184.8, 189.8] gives 22.8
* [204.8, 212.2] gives 36.5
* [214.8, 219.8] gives 38.5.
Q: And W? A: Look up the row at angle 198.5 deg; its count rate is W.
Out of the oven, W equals 22.92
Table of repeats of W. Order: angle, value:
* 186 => 24.54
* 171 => 35.48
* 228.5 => 51.22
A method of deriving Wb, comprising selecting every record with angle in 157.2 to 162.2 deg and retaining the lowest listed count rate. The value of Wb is 38.32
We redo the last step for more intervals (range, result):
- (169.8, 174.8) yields 35.48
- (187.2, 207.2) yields 20.86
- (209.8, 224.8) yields 37.21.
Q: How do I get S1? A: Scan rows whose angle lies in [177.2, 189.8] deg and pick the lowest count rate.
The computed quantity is 21.06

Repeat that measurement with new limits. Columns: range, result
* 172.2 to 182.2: 29.83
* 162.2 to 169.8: 39.38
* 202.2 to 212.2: 28.1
